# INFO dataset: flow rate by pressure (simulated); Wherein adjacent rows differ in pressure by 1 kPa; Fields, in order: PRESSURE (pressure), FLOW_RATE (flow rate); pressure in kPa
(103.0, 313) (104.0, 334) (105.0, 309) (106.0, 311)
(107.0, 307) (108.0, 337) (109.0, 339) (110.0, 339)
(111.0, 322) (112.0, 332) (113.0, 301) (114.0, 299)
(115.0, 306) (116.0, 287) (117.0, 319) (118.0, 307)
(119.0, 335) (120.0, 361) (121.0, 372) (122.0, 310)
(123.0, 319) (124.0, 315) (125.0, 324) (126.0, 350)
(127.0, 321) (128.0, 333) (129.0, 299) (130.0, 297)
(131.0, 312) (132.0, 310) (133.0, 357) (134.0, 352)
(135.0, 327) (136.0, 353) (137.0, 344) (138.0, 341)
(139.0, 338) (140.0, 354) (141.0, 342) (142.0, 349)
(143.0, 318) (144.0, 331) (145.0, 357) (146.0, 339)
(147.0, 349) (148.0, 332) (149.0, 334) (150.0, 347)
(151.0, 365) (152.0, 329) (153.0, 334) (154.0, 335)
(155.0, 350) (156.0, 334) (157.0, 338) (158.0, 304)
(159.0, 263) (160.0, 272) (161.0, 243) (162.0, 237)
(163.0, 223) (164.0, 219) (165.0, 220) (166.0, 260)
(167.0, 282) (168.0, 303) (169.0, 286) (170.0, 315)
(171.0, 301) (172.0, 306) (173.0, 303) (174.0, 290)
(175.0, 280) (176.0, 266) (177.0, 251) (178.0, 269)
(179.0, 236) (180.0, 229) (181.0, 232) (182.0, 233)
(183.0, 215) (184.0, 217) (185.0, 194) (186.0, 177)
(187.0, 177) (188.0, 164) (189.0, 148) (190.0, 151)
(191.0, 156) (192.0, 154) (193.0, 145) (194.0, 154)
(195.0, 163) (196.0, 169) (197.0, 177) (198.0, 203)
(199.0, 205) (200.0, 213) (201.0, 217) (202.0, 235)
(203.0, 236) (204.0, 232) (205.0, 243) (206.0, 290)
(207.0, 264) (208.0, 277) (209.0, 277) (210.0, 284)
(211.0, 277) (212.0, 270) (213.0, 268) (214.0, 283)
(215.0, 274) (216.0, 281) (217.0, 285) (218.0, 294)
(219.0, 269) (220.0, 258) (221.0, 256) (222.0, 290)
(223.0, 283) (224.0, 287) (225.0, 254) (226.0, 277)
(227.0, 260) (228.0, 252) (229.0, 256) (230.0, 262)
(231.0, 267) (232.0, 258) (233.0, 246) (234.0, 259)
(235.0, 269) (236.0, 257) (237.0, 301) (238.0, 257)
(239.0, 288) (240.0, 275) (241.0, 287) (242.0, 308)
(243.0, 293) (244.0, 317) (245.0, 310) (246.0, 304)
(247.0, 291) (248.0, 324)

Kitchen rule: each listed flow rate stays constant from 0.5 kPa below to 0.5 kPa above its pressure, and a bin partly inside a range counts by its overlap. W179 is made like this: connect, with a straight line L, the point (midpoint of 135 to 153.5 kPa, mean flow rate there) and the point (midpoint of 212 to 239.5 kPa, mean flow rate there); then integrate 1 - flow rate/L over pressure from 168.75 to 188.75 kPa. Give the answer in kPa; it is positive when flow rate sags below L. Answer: 4.3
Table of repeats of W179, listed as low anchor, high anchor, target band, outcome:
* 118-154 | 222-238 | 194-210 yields 3.4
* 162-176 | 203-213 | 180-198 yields 6.0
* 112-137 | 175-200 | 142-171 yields -5.0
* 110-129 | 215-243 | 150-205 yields 9.9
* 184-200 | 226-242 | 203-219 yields -4.2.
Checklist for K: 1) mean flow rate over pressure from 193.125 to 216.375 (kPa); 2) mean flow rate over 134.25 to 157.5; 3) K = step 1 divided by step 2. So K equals 0.70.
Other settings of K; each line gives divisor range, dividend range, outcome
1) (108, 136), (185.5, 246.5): 0.76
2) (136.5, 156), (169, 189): 0.71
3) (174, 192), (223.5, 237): 1.24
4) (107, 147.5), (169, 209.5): 0.68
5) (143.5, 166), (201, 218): 0.87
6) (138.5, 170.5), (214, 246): 0.89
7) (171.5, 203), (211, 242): 1.29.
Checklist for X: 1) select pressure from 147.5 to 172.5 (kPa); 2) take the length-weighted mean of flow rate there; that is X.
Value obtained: 297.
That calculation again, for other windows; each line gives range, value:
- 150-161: 320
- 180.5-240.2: 238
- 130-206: 269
